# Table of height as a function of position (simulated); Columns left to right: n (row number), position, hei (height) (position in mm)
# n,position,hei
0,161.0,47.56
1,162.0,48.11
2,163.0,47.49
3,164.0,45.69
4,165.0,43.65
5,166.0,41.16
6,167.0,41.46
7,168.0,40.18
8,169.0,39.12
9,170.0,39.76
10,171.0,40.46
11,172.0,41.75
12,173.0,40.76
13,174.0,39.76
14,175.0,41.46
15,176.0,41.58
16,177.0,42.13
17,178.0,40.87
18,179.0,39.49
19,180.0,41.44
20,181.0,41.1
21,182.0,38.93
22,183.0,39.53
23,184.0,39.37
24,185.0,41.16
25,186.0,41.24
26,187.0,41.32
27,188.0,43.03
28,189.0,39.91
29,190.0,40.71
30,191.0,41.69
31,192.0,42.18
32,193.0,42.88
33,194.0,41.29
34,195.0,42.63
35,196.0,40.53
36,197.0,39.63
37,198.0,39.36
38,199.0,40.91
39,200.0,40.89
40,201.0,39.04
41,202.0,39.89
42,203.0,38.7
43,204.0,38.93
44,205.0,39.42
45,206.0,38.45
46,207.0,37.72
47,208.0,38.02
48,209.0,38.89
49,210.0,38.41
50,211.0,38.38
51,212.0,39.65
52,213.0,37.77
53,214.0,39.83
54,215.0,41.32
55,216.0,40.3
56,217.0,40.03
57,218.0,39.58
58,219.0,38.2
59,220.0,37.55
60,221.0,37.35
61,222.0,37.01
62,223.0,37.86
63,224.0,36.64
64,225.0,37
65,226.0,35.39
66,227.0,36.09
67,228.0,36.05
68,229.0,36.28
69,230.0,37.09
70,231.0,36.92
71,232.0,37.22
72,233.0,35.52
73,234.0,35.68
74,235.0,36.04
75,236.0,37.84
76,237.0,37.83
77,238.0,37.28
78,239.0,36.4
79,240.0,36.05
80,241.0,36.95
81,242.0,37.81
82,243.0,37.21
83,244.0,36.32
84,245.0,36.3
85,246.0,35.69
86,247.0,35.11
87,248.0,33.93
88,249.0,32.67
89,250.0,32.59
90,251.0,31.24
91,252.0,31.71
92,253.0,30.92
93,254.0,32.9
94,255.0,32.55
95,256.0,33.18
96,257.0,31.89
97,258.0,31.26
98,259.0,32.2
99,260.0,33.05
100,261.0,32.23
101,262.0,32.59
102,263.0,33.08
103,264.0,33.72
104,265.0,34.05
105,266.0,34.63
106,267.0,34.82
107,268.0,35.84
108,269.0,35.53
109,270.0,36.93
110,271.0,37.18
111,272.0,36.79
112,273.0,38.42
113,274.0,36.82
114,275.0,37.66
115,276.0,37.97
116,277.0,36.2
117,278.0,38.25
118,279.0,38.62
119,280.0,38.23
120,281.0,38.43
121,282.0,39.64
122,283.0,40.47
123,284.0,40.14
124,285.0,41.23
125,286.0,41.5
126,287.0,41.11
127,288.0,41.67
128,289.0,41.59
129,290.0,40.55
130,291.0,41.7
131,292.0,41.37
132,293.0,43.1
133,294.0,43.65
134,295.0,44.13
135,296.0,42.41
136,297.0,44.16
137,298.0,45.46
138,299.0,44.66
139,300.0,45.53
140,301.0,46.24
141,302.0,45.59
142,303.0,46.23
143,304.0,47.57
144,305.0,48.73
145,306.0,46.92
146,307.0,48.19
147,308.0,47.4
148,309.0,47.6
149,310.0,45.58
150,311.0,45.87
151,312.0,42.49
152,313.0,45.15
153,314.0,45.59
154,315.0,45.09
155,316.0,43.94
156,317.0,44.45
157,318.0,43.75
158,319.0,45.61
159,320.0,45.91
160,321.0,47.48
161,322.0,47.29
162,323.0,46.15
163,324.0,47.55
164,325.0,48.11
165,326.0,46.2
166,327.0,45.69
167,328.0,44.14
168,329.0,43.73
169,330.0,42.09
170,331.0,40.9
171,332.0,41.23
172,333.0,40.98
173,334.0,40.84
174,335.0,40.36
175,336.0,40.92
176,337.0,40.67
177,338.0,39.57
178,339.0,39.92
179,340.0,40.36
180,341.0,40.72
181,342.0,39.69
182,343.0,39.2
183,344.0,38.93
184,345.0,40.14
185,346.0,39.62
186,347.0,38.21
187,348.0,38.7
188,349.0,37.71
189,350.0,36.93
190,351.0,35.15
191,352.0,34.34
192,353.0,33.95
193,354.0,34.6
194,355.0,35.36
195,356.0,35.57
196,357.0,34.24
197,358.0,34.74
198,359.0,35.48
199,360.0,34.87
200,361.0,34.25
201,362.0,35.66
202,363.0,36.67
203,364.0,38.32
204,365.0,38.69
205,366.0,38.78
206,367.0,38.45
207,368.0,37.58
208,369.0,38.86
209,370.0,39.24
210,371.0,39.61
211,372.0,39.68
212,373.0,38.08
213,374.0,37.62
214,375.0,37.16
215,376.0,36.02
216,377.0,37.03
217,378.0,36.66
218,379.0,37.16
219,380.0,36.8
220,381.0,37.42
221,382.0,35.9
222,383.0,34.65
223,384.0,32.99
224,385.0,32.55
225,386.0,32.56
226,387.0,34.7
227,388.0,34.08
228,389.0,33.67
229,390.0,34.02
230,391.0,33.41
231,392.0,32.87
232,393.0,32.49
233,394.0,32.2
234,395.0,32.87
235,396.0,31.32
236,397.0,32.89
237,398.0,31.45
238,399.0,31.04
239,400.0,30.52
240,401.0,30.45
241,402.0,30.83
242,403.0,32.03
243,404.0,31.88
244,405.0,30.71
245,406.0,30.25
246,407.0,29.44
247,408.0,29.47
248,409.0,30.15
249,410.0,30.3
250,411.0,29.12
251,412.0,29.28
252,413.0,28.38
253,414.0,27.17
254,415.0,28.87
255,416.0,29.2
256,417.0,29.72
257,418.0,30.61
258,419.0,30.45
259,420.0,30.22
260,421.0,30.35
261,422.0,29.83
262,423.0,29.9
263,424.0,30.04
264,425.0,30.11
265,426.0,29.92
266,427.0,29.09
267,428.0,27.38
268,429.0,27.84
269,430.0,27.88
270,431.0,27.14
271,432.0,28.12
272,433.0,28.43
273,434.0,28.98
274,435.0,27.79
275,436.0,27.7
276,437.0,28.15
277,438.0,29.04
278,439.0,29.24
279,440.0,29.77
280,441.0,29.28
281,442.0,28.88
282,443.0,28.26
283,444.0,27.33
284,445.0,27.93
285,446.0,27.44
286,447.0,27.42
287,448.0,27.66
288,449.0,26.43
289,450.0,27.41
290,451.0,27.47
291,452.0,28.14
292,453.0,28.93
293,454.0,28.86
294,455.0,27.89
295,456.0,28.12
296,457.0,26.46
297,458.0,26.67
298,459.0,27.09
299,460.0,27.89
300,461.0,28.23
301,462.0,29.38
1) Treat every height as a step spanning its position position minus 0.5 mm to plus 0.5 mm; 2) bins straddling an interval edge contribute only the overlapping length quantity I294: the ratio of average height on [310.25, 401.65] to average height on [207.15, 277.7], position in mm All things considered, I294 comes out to 1.1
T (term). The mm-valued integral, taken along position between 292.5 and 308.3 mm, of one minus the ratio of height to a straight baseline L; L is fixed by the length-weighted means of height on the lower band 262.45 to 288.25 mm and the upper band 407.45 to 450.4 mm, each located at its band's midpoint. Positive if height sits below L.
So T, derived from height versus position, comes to -4.1 mm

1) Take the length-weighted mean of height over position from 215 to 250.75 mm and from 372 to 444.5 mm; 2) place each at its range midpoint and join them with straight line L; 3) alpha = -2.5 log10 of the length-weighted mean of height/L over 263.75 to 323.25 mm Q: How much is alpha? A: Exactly -0.21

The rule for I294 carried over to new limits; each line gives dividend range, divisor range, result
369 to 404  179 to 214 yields 0.86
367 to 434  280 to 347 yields 0.75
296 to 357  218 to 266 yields 1.21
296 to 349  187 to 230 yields 1.12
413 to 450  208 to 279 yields 0.80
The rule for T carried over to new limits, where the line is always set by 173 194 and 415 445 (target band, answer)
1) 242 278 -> 2.62 mm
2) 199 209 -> 0.22 mm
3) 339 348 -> -1.73 mm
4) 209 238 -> 1.01 mm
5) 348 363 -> -1.27 mm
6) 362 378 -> -3.06 mm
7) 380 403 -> -1.61 mm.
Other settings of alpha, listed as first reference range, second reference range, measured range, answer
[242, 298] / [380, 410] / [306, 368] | -0.185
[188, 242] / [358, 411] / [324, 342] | -0.183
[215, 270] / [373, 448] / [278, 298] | -0.203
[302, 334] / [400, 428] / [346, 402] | 0.027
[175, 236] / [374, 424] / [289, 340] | -0.249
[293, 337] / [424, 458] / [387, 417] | 0.077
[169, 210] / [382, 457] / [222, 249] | 0.054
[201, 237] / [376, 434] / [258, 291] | -0.038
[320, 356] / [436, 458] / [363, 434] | 0.038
